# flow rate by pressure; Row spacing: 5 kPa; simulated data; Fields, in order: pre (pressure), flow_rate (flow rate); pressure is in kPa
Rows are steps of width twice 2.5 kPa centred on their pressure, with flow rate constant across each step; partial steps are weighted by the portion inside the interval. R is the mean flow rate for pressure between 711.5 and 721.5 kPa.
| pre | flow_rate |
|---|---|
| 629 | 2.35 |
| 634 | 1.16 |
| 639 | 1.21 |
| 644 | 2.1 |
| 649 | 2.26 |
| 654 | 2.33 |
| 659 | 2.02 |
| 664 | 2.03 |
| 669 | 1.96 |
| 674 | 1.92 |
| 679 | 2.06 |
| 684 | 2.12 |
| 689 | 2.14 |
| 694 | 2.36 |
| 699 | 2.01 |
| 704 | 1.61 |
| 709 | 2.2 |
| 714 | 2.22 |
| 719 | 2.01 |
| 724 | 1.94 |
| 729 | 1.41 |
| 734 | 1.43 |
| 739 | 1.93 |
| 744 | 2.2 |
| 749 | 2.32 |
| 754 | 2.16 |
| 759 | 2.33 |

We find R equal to 2.11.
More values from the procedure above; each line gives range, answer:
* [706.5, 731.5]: 1.96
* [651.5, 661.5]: 2.17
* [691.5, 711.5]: 2.04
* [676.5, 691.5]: 2.11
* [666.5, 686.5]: 2.01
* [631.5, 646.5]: 1.49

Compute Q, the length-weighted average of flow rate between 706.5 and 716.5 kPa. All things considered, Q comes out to 2.21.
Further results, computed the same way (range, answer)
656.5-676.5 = 1.98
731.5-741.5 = 1.68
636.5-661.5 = 1.98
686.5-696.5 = 2.25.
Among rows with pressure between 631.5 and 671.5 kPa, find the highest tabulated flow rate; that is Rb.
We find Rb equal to 2.33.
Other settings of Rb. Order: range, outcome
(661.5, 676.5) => 2.03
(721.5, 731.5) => 1.94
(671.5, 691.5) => 2.14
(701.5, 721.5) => 2.22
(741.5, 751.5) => 2.32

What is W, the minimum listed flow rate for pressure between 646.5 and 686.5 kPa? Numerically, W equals 1.92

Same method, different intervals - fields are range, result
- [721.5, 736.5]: 1.41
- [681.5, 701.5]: 2.01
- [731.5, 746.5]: 1.43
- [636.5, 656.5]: 1.21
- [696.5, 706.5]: 1.61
